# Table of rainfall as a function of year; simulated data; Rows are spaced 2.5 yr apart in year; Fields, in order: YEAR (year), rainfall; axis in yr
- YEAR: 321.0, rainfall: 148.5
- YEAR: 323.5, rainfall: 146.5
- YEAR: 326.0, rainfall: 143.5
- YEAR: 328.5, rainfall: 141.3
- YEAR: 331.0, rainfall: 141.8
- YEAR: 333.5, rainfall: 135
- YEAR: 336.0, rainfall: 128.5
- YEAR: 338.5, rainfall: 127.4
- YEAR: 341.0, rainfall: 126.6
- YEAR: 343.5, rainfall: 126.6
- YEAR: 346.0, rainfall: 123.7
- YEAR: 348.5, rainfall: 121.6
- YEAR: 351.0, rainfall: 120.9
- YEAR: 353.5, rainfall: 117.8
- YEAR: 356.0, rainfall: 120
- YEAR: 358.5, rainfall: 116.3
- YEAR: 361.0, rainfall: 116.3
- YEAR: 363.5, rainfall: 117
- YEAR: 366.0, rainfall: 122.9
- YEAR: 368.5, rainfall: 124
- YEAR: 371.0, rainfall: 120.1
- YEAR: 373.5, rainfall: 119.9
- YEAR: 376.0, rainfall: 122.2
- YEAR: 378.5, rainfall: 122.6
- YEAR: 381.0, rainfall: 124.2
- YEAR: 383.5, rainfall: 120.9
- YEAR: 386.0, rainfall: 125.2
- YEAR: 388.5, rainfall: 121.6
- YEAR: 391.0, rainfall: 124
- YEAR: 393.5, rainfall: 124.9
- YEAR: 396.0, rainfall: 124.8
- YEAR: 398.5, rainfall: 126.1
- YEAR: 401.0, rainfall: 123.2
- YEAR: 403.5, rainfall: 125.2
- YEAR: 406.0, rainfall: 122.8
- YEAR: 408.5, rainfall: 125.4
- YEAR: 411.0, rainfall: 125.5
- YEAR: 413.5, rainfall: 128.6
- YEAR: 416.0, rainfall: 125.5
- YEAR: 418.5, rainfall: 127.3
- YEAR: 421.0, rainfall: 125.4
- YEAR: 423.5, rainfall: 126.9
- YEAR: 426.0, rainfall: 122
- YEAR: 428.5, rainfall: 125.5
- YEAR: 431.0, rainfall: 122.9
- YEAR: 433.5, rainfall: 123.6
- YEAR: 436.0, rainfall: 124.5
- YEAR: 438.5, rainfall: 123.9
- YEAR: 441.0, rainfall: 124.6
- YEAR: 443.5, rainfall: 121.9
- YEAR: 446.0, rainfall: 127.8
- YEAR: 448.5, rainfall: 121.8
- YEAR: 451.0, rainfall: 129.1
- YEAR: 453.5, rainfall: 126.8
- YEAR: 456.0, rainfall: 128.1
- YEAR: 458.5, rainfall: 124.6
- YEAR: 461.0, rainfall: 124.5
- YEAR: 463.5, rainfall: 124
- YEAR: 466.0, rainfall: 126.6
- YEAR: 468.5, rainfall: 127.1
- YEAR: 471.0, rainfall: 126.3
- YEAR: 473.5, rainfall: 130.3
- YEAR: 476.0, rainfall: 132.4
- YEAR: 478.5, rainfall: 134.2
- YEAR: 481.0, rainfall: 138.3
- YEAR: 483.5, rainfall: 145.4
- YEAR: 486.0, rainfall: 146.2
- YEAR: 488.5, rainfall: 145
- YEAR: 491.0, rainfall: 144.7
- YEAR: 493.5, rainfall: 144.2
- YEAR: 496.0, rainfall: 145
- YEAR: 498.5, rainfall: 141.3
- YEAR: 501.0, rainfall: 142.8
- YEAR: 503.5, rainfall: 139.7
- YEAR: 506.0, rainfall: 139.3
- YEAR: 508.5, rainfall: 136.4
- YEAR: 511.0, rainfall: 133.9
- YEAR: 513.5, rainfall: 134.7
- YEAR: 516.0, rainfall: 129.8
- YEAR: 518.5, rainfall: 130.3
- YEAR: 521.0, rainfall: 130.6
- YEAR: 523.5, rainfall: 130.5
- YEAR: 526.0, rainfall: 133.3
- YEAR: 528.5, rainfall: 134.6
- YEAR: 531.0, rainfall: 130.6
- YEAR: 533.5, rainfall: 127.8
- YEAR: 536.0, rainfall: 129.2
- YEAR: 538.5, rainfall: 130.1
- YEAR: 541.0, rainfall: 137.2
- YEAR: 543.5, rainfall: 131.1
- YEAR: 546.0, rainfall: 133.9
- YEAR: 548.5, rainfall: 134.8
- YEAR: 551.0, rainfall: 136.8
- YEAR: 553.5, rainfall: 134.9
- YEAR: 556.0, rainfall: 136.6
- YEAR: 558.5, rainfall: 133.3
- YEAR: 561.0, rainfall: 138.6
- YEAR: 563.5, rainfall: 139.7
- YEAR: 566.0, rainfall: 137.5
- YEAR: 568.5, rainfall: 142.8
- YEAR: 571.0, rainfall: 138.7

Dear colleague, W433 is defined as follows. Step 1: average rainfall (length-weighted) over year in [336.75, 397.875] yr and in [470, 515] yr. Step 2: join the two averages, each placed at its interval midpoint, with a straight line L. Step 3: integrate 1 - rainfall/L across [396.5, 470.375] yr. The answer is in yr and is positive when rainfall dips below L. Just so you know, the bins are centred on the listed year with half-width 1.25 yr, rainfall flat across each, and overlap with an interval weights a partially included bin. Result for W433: 3.3 yr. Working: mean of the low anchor 122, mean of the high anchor 139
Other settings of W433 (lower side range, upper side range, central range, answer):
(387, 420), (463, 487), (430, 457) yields 1.0 yr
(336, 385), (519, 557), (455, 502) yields -2.3 yr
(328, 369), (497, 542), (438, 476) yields 1.3 yr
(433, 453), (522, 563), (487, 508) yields -2.1 yr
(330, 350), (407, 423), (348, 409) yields 2.6 yr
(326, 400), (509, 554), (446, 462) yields 0.4 yr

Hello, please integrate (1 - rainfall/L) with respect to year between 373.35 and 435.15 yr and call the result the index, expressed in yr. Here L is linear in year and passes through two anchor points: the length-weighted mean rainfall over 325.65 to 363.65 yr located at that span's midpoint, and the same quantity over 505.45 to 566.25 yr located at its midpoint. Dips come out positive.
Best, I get 2.1 yr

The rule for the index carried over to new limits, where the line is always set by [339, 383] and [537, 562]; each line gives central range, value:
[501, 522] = -0.5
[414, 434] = 0.1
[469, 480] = -0.1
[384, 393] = 0.0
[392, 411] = -0.1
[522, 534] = 0.1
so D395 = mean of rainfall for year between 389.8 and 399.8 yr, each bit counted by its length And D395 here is 125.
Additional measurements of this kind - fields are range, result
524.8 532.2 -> 133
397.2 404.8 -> 125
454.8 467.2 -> 126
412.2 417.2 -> 127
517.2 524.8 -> 130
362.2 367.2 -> 120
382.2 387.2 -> 123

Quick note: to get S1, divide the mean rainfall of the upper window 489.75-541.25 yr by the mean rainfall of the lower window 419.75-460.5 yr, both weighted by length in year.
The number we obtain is 1.1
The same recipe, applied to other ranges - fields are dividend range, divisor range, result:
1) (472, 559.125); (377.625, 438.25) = 1.09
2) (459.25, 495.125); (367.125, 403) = 1.10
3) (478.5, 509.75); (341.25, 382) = 1.17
